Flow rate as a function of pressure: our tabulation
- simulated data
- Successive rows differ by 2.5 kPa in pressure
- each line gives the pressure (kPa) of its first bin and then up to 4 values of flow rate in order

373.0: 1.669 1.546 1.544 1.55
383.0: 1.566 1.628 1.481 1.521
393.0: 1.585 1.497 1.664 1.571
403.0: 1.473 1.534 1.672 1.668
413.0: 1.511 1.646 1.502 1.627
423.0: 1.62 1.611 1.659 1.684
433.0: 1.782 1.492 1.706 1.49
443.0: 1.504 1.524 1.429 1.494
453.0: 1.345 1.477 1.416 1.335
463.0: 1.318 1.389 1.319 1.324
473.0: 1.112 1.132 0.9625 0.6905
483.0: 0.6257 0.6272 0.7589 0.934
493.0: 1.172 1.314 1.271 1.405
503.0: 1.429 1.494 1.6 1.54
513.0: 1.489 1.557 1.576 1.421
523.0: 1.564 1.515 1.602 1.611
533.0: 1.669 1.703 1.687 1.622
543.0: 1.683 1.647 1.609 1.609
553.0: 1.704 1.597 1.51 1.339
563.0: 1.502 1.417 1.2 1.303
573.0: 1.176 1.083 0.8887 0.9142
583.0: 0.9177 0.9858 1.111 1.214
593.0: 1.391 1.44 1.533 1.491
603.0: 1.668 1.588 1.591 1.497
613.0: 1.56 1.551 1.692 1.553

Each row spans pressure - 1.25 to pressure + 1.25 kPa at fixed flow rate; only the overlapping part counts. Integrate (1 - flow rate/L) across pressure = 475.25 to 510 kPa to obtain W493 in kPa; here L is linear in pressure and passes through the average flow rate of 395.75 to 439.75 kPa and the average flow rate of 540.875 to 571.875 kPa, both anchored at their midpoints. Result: 9.9 kPa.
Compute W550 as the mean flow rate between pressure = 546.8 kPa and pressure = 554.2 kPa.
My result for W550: 1.64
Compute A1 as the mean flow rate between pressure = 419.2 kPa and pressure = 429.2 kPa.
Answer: 1.63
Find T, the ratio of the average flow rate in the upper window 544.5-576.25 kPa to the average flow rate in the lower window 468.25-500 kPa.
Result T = 1.4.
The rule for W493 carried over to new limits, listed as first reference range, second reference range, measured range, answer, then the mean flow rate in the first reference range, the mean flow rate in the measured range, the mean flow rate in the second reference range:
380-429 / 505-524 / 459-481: 5.0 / 1.58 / 1.2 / 1.53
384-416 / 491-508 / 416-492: 6.6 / 1.57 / 1.33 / 1.35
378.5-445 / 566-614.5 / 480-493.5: 6.2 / 1.59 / 0.787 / 1.3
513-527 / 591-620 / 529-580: 2.0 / 1.52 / 1.47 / 1.54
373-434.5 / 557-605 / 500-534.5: -3.8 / 1.59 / 1.54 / 1.27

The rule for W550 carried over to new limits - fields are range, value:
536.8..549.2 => 1.65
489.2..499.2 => 1.17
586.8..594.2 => 1.24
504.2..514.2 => 1.53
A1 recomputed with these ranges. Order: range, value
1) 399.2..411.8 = 1.58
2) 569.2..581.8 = 1.07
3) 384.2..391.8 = 1.54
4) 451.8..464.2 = 1.38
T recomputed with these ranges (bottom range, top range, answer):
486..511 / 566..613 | 1.02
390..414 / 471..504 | 0.66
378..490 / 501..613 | 1.02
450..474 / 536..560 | 1.20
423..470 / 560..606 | 0.84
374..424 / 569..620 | 0.85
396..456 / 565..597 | 0.73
